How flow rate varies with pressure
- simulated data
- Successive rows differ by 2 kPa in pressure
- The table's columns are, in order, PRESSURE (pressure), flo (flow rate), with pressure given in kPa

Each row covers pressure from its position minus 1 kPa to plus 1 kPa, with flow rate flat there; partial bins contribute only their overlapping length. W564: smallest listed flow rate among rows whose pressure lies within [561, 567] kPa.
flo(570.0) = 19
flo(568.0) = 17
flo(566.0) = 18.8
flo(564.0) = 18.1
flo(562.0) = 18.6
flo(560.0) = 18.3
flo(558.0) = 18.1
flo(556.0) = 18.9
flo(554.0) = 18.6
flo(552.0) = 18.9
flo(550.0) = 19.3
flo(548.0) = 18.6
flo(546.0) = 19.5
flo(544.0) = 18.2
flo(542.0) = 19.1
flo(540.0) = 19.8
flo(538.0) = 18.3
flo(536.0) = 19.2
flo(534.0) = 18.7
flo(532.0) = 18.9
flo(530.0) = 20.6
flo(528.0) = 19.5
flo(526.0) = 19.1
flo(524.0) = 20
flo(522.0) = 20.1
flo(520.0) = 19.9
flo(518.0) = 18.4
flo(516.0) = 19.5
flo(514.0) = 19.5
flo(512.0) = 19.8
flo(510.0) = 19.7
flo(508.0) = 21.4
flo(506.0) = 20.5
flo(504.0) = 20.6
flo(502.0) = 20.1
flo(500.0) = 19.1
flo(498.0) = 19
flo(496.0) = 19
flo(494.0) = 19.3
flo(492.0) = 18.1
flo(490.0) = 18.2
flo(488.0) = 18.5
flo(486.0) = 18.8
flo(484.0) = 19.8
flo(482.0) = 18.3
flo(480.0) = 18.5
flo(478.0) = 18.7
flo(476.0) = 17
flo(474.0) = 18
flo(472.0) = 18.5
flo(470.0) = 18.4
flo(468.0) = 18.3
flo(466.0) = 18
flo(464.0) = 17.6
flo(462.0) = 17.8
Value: 18.1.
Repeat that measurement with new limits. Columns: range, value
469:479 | 17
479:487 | 18.3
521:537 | 18.7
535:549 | 18.2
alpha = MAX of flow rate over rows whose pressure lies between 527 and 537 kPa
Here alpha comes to 20.6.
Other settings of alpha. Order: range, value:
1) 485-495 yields 19.3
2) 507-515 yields 21.4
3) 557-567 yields 18.8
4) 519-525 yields 20.1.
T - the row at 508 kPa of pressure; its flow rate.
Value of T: 21.4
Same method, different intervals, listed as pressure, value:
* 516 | 19.5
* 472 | 18.5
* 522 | 20.1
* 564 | 18.1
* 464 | 17.6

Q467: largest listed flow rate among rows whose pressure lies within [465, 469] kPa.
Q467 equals 18.3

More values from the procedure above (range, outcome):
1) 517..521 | 19.9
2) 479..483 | 18.5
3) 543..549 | 19.5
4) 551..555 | 18.9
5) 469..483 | 18.7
